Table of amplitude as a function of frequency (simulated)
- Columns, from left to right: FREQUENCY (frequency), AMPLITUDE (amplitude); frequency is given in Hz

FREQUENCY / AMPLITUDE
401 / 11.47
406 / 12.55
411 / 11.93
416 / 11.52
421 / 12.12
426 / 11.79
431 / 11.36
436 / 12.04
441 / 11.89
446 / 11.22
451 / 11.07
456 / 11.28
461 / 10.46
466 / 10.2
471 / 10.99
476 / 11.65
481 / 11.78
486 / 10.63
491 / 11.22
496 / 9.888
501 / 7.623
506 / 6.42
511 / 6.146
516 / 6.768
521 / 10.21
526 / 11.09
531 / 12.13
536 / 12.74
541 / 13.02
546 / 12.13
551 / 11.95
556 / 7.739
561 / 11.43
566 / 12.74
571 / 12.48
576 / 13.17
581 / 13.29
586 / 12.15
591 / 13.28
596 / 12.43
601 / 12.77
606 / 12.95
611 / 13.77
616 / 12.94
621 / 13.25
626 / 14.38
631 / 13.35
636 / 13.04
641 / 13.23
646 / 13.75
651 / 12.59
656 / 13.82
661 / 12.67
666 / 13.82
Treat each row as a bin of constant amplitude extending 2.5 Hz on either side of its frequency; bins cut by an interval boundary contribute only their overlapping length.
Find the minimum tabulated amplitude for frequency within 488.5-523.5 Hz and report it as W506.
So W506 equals 6.146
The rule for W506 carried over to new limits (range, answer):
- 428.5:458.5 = 11.07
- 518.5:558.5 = 7.739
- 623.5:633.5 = 13.35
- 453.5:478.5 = 10.2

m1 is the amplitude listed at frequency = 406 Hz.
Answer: 12.55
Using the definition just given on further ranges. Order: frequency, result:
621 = 13.25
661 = 12.67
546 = 12.13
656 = 13.82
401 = 11.47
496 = 9.888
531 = 12.13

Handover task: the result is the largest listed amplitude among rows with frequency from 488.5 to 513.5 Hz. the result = 11.22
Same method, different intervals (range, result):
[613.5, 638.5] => 14.38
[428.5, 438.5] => 12.04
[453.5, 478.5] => 11.65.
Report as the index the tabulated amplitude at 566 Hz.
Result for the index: 12.74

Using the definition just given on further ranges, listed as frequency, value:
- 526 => 11.09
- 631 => 13.35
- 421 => 12.12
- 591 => 13.28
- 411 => 11.93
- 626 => 14.38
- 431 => 11.36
